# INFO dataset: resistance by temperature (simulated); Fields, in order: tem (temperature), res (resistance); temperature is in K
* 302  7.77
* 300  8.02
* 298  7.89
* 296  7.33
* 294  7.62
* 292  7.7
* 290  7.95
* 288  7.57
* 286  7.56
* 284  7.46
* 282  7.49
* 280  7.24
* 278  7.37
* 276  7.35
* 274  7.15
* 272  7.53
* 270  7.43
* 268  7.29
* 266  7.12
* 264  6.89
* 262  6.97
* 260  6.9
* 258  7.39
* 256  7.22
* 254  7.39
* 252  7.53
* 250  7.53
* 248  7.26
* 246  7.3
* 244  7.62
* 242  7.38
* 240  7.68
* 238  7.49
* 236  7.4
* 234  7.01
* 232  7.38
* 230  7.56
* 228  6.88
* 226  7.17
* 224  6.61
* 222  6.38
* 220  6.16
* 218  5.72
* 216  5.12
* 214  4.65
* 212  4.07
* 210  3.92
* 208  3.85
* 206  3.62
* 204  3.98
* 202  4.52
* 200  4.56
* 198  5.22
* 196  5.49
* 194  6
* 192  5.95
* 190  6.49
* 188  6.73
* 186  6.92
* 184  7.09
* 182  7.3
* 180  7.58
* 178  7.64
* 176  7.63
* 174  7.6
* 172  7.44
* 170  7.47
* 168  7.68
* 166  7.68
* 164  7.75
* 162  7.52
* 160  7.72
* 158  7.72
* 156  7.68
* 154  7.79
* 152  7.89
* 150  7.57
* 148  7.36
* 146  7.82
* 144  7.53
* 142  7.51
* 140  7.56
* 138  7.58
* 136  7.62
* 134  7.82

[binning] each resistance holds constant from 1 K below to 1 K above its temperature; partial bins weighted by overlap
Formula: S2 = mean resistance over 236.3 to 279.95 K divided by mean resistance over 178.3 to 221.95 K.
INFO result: 1.32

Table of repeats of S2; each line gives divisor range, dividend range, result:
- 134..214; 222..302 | 1.10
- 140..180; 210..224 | 0.70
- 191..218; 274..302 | 1.60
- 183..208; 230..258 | 1.35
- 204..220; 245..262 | 1.62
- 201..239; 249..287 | 1.27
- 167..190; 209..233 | 0.81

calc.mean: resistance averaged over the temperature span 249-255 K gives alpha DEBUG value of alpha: 7.48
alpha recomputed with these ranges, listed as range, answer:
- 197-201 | 4.89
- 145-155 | 7.69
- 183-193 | 6.64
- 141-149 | 7.55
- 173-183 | 7.55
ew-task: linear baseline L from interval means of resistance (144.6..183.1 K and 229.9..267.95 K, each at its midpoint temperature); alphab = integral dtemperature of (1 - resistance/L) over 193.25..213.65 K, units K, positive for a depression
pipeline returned 8.10 K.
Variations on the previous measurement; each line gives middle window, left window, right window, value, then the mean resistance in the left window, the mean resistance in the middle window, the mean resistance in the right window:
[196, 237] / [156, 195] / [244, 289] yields 9.6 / 7.27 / 5.59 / 7.32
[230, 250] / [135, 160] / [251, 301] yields 0.2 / 7.64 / 7.41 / 7.41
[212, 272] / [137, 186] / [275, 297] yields 4.7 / 7.57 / 6.94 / 7.51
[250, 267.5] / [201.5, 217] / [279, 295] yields -2.4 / 4.21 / 7.2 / 7.57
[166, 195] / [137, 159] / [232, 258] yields 1.7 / 7.64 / 7.13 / 7.4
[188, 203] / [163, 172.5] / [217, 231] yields 3.4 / 7.61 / 5.55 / 6.64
